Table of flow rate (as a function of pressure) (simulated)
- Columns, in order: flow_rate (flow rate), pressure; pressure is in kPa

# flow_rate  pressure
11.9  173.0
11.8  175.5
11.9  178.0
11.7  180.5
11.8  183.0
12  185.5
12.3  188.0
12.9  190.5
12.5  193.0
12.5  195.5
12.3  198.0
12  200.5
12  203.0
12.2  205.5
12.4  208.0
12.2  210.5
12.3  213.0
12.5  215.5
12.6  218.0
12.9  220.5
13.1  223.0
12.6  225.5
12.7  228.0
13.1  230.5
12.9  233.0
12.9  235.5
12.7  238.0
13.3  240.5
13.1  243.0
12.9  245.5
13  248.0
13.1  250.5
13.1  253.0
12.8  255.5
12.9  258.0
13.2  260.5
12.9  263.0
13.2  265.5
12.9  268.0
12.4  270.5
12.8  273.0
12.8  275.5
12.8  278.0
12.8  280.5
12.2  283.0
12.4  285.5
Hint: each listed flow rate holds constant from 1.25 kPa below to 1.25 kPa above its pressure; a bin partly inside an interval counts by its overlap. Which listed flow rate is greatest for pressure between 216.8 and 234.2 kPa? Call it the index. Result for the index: 13.1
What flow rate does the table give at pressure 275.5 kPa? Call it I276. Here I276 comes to 12.8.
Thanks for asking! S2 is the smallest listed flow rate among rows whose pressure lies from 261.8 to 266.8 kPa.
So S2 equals 12.9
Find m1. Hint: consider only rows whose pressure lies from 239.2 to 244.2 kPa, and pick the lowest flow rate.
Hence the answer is 13.1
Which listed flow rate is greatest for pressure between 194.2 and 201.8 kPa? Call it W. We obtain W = 12.5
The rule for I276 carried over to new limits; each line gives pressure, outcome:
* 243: 13.1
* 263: 12.9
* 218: 12.6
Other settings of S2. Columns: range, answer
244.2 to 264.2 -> 12.8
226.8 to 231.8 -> 12.7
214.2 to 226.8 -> 12.5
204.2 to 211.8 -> 12.2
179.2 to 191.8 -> 11.7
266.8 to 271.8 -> 12.4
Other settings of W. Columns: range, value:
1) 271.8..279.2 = 12.8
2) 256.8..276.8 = 13.2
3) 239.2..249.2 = 13.3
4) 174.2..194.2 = 12.9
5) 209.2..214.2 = 12.3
